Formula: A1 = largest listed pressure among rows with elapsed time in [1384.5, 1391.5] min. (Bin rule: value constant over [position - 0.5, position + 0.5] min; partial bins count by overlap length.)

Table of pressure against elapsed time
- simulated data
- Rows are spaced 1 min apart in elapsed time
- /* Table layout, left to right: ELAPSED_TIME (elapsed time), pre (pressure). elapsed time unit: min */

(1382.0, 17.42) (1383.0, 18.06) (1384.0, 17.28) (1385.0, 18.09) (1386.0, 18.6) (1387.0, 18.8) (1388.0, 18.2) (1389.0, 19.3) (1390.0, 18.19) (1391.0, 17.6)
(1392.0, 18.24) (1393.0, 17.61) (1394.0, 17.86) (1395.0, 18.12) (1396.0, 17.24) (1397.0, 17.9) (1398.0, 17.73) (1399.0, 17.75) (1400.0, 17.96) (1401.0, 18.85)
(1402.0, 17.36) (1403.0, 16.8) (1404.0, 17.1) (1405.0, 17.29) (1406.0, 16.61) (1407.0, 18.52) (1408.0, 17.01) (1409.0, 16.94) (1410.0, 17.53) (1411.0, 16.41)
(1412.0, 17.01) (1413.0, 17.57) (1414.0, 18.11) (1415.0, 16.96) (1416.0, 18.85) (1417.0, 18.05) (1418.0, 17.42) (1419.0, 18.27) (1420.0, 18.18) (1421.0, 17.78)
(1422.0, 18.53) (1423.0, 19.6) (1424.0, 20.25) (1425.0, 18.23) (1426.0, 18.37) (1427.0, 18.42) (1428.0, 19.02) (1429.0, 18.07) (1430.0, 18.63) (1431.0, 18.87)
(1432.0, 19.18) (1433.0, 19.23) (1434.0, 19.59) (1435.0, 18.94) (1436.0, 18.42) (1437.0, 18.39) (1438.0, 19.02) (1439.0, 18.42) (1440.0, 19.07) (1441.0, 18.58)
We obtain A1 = 19.3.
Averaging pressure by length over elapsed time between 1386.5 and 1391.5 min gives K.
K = 18.4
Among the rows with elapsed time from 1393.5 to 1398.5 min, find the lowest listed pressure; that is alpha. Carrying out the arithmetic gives 17.24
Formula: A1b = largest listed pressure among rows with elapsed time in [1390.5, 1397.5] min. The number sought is 18.24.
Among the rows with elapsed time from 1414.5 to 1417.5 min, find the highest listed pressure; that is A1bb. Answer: 18.85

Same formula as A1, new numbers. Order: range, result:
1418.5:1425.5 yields 20.25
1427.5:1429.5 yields 19.02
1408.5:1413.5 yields 17.57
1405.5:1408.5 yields 18.52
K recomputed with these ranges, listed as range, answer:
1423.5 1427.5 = 18.8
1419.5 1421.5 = 18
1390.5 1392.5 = 17.9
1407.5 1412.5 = 17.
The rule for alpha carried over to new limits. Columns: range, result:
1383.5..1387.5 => 17.28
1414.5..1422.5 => 16.96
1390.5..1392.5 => 17.6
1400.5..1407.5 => 16.61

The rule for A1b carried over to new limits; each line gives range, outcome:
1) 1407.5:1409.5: 17.01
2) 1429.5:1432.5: 19.18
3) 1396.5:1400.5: 17.96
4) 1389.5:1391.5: 18.19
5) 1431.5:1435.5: 19.59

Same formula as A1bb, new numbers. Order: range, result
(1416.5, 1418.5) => 18.05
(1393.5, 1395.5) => 18.12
